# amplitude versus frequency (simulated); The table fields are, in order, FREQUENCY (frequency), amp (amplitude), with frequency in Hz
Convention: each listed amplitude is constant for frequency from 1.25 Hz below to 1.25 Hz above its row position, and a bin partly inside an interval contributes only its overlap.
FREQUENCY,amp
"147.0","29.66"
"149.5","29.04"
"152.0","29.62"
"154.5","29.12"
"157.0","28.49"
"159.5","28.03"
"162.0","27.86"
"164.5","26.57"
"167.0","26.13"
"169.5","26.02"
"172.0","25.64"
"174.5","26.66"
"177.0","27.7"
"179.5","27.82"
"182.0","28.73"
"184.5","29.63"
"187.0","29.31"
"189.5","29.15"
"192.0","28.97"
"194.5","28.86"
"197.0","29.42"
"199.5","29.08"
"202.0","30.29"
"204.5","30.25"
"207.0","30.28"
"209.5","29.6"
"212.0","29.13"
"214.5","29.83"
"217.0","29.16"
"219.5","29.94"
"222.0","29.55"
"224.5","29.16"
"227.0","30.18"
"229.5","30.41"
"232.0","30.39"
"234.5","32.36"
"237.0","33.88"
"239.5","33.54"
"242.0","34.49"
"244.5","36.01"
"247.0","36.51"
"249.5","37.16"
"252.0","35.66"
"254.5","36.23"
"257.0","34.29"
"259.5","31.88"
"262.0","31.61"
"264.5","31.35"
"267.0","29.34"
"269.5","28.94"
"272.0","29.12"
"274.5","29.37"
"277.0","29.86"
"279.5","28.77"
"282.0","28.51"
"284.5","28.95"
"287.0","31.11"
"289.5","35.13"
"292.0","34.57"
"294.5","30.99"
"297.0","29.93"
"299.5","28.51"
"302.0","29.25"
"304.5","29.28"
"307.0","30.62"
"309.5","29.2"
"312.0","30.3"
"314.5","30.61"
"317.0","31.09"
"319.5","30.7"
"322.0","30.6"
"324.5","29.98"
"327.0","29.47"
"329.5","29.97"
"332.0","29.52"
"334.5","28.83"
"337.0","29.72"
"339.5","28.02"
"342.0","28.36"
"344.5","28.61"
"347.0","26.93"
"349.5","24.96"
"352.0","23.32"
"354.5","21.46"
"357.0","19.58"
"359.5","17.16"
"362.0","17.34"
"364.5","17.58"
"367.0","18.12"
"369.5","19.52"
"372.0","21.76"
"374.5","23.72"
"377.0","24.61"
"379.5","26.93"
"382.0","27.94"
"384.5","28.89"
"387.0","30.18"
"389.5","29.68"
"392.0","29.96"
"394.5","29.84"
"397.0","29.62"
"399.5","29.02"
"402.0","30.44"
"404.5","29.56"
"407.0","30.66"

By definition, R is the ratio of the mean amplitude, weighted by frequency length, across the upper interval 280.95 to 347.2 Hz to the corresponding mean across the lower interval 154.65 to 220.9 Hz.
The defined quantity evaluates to 1.05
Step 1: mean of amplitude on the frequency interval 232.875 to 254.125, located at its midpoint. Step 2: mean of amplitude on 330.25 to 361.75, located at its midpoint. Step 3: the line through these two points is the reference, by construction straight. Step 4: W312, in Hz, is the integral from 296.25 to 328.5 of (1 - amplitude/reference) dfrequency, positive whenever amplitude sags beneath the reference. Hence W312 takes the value -1.7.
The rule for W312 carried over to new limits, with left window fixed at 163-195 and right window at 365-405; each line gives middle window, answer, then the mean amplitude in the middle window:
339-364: 3.3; 23.3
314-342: -2.9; 29.8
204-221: -1.3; 29.7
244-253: -3.0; 36.4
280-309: -3.6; 30.5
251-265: -3.2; 33.6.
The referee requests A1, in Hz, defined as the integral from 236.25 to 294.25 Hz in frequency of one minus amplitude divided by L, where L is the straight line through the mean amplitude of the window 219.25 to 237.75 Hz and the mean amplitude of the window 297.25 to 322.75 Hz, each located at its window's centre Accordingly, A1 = -3.86 Hz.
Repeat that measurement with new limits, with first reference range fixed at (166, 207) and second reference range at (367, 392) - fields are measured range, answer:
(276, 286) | -0.72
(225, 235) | -1.00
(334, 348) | -1.15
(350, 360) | 1.96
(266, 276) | -0.72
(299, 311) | -1.20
